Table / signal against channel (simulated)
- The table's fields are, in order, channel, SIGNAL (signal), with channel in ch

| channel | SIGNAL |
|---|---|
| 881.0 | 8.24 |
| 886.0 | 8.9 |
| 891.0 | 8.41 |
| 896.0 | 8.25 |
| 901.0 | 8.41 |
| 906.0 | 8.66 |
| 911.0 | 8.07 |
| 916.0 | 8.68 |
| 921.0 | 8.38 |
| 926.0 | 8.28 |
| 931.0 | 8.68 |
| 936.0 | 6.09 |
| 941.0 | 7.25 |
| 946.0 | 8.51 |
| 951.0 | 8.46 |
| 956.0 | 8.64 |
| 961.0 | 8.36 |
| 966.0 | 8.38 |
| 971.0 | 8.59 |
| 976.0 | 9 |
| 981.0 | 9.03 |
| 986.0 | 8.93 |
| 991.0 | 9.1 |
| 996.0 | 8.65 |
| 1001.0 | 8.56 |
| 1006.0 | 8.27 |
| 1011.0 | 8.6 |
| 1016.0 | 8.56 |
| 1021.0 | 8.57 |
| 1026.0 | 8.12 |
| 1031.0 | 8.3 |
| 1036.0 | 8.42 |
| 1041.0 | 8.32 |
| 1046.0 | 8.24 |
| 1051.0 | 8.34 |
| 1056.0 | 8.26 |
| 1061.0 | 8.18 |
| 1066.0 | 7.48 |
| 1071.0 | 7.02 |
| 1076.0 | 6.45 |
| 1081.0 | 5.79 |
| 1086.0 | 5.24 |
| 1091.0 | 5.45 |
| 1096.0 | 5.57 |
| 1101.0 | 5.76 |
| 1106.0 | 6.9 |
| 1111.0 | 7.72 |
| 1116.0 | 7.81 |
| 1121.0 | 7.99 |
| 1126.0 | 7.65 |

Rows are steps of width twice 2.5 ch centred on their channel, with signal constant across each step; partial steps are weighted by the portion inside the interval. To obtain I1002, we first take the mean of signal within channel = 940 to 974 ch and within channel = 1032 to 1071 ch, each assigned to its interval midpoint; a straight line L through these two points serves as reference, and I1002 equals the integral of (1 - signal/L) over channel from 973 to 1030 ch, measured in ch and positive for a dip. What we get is -2.9 ch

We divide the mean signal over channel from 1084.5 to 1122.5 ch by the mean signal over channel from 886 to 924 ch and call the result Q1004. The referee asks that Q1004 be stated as 0.78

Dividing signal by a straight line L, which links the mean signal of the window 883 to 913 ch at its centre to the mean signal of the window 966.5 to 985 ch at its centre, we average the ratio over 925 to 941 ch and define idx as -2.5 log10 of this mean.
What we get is 0.14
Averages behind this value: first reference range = 8.45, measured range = 7.56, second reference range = 8.82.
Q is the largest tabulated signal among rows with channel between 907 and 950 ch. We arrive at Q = 8.68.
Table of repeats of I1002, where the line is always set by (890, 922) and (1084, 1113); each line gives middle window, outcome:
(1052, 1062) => -2.5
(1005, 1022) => -3.3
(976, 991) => -3.1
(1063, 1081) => -1.2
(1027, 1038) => -2.3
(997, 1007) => -1.7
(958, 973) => -1.5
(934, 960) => 0.2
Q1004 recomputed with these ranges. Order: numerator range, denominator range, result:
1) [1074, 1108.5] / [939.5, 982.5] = 0.69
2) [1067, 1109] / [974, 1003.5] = 0.69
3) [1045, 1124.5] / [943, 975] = 0.82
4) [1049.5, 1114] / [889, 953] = 0.83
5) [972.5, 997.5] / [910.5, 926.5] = 1.06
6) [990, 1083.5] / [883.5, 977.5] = 0.97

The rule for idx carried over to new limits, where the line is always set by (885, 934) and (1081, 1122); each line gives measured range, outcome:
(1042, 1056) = -0.18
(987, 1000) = -0.17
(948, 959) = -0.07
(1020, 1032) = -0.15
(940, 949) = 0.01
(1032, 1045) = -0.17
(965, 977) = -0.11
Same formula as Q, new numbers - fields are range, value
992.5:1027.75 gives 8.65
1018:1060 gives 8.57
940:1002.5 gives 9.1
